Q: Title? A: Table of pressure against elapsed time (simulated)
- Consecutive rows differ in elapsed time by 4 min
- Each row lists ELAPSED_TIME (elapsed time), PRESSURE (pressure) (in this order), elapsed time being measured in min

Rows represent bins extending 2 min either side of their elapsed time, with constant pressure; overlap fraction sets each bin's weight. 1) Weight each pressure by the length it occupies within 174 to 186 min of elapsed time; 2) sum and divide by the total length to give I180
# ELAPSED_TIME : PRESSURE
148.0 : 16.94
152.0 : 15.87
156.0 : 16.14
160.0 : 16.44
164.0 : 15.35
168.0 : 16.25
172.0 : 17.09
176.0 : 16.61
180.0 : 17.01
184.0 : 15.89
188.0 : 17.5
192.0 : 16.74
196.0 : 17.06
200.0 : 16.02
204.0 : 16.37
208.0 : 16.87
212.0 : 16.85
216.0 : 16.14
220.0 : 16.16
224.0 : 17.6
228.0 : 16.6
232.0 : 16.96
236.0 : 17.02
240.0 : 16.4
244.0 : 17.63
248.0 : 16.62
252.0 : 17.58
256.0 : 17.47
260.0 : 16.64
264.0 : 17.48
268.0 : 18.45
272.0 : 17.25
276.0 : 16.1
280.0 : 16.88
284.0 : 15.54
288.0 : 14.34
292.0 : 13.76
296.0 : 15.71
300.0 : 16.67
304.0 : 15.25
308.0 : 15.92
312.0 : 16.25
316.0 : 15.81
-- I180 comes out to 16.5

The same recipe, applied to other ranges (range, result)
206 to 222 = 16.5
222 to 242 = 16.9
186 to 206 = 16.7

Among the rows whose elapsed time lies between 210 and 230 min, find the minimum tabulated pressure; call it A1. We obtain 16.14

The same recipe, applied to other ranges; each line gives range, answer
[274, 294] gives 13.76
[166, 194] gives 15.89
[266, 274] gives 17.25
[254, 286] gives 15.54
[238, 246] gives 16.4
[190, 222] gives 16.02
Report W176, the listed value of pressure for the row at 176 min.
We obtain 16.61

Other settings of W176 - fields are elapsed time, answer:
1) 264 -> 17.48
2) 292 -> 13.76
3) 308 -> 15.92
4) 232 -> 16.96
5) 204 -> 16.37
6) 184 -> 15.89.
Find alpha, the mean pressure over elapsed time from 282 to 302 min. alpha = 15.2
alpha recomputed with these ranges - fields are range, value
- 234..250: 16.9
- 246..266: 17.2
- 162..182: 16.5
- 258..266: 17.1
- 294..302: 16.2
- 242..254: 17.3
